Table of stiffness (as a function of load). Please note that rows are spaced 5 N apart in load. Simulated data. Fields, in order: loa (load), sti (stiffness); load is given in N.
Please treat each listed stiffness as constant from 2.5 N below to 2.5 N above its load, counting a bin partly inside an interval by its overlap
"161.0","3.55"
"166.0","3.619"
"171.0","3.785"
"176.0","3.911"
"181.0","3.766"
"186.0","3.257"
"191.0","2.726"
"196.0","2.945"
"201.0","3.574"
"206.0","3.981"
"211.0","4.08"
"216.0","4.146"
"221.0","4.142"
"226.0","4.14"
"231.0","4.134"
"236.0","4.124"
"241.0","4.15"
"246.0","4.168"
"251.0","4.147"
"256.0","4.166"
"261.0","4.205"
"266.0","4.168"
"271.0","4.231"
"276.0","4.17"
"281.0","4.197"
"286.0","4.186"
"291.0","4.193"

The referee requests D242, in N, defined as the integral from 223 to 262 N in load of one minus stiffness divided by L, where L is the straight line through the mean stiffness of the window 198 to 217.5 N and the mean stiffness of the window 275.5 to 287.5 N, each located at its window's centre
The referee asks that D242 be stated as -1.1 N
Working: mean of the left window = 3.91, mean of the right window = 4.19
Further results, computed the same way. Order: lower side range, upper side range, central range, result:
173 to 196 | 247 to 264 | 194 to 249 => -2.6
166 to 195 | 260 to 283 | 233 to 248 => -0.8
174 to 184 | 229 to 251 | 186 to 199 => 3.1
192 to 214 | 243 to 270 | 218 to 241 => -1.5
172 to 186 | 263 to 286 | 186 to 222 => 2.3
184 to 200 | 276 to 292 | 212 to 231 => -4.1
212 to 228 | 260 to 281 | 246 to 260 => 0.0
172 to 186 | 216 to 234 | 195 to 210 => 1.3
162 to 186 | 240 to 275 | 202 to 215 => -0.3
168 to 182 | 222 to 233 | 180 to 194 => 2.5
